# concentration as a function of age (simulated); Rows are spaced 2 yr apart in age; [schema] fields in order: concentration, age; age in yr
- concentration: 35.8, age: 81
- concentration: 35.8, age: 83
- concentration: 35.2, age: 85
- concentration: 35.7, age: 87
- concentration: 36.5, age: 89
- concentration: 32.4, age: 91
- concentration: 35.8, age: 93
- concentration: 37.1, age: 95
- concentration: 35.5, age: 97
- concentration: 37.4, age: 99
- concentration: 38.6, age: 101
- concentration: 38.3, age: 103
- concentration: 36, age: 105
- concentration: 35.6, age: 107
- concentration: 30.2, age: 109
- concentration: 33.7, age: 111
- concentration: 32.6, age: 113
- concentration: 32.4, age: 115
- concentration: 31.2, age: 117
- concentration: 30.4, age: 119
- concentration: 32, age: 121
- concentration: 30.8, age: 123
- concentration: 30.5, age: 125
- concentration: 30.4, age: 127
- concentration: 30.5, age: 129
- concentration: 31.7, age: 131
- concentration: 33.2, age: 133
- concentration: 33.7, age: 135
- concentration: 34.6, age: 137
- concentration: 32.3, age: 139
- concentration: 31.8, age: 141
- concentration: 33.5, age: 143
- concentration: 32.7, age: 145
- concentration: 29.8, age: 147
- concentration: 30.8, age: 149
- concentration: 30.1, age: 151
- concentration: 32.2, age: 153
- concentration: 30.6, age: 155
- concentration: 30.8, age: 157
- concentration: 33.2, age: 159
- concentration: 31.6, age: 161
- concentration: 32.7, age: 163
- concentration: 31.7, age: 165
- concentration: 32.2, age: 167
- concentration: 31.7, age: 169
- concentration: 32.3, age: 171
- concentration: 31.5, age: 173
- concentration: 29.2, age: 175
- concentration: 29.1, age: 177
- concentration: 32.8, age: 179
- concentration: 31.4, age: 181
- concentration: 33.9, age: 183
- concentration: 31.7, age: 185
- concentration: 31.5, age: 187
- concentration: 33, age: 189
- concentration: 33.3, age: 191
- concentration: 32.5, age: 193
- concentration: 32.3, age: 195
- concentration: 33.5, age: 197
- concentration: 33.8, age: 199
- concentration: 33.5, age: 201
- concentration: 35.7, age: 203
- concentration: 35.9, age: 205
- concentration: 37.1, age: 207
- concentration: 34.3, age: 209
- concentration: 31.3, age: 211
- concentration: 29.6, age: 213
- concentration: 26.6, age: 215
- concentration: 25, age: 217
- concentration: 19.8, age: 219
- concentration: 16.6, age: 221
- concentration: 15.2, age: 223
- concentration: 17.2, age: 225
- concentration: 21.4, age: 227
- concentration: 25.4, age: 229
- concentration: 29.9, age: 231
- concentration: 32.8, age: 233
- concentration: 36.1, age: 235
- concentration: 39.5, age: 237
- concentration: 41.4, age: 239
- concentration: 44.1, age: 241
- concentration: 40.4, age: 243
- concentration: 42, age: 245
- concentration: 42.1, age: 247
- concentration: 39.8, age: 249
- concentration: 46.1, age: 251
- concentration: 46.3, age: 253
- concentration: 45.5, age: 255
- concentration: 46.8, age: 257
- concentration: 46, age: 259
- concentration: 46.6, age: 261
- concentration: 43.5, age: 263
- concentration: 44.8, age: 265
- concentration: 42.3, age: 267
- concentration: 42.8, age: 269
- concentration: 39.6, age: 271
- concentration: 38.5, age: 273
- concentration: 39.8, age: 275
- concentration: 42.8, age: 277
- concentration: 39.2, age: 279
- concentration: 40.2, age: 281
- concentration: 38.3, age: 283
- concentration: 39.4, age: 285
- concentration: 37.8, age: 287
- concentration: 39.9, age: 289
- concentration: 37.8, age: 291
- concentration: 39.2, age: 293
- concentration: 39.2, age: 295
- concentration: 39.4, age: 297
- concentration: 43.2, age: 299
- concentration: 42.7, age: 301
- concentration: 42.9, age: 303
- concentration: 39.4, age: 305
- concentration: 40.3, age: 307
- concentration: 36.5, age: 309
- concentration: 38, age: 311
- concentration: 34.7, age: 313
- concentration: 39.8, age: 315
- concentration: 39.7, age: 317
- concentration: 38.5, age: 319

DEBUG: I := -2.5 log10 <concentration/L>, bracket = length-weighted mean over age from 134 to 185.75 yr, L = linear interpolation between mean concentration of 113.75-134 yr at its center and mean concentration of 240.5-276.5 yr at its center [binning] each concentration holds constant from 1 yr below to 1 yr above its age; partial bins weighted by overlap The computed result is 0.085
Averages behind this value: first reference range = 31.3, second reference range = 43.1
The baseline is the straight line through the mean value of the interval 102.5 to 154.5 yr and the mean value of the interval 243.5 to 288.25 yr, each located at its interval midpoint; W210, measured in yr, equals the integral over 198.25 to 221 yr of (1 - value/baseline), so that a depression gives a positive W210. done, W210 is 4.5 yr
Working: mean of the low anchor 32.3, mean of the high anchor 42.2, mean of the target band 30.5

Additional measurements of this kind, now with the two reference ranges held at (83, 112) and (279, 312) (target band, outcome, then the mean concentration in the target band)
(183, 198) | 1.9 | 32.6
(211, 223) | 4.6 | 23.5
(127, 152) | 3.0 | 32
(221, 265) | 1.6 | 37.2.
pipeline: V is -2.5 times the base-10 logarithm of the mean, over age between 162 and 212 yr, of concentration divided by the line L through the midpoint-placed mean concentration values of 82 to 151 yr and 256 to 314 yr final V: 0.12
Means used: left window 33.4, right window 40.7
